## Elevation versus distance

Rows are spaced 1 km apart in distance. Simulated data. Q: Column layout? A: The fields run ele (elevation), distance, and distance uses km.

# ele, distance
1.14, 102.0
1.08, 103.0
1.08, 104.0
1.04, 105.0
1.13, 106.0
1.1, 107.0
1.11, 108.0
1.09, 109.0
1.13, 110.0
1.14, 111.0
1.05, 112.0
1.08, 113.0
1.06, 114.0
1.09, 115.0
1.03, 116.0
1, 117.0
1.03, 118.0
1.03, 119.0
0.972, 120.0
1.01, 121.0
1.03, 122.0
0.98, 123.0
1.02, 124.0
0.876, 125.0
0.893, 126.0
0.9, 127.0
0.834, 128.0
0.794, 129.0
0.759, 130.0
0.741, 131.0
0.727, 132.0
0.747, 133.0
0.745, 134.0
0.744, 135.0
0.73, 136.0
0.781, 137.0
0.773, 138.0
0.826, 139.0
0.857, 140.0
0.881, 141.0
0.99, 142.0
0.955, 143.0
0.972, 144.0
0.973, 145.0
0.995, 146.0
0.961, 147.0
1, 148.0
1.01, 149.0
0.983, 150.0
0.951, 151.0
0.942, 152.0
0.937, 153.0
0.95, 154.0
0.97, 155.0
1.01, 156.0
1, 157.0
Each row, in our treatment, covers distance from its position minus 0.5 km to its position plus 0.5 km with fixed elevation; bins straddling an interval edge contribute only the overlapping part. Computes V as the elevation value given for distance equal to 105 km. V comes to 1.04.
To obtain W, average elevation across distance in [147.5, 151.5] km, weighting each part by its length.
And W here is 0.986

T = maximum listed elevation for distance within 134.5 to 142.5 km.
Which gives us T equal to 0.99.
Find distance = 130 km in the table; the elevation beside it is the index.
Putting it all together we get 0.759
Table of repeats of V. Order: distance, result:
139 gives 0.826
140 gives 0.857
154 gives 0.95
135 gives 0.744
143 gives 0.955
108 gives 1.11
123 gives 0.98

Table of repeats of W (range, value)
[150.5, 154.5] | 0.945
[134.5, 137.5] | 0.752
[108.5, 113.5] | 1.1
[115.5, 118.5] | 1.02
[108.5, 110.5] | 1.11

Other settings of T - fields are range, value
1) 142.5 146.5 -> 0.995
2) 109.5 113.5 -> 1.14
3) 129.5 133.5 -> 0.759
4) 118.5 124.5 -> 1.03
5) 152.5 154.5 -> 0.95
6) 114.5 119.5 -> 1.09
